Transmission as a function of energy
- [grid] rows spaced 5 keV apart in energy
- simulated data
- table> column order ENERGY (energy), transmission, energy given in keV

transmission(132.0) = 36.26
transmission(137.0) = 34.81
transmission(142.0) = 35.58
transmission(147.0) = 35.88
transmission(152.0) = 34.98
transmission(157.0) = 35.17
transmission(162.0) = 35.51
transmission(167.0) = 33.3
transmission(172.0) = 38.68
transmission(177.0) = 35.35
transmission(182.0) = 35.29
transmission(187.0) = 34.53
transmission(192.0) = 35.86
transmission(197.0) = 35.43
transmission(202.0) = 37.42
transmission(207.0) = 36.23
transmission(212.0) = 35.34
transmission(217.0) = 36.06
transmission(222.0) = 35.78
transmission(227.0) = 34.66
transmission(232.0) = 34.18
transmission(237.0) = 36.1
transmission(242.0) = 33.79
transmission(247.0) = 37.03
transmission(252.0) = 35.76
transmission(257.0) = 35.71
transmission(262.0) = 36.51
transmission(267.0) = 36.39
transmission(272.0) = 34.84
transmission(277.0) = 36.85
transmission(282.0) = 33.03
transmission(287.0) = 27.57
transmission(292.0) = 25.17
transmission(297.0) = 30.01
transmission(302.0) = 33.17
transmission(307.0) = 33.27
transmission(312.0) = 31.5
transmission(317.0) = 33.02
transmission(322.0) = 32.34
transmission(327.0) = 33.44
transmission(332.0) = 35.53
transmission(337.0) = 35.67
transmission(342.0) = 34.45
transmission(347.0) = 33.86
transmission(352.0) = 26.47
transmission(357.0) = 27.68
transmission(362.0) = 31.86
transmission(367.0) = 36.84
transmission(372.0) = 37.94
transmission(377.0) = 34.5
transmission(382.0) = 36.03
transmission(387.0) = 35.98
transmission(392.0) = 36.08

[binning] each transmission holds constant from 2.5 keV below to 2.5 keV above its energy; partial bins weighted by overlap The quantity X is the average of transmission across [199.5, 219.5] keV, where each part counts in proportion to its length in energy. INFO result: 36.3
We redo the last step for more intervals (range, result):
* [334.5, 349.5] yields 34.7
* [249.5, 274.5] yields 35.8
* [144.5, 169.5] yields 35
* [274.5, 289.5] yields 32.5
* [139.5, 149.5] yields 35.7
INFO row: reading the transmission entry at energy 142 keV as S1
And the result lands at 35.58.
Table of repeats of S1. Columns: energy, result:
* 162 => 35.51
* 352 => 26.47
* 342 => 34.45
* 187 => 34.53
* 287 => 27.57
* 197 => 35.43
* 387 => 35.98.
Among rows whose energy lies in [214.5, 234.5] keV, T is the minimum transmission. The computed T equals 34.18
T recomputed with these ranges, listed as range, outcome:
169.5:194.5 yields 34.53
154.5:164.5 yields 35.17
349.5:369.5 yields 26.47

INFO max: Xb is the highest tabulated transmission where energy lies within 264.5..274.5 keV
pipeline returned 36.39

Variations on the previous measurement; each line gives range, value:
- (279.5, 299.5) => 33.03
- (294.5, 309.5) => 33.27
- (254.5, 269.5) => 36.51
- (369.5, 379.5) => 37.94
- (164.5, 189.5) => 38.68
